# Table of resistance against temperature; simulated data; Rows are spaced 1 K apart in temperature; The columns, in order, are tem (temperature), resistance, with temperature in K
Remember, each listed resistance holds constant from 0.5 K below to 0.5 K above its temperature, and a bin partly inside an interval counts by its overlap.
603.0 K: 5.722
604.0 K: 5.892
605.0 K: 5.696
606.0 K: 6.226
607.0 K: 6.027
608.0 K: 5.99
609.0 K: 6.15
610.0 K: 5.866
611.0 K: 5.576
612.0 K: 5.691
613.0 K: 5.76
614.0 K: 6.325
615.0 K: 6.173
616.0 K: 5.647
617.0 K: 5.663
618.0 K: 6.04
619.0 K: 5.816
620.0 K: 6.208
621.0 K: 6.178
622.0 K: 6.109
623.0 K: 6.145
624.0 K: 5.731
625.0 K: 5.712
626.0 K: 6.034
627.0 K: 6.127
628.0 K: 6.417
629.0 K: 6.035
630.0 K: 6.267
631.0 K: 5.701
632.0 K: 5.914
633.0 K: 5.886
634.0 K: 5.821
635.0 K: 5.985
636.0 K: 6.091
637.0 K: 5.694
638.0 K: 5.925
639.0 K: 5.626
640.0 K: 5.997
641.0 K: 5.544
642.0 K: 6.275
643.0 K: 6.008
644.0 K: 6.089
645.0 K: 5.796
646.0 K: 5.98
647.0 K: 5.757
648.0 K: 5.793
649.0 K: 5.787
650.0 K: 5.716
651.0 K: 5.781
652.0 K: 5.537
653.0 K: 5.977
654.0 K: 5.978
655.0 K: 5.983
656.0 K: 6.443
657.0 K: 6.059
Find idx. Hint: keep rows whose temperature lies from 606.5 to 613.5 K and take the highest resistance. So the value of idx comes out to 6.15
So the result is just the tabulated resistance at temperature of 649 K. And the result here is 5.787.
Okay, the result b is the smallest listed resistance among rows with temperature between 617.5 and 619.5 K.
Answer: 5.816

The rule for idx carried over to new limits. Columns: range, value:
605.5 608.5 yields 6.226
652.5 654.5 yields 5.978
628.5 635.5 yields 6.267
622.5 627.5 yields 6.145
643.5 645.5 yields 6.089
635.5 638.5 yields 6.091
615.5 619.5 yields 6.04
